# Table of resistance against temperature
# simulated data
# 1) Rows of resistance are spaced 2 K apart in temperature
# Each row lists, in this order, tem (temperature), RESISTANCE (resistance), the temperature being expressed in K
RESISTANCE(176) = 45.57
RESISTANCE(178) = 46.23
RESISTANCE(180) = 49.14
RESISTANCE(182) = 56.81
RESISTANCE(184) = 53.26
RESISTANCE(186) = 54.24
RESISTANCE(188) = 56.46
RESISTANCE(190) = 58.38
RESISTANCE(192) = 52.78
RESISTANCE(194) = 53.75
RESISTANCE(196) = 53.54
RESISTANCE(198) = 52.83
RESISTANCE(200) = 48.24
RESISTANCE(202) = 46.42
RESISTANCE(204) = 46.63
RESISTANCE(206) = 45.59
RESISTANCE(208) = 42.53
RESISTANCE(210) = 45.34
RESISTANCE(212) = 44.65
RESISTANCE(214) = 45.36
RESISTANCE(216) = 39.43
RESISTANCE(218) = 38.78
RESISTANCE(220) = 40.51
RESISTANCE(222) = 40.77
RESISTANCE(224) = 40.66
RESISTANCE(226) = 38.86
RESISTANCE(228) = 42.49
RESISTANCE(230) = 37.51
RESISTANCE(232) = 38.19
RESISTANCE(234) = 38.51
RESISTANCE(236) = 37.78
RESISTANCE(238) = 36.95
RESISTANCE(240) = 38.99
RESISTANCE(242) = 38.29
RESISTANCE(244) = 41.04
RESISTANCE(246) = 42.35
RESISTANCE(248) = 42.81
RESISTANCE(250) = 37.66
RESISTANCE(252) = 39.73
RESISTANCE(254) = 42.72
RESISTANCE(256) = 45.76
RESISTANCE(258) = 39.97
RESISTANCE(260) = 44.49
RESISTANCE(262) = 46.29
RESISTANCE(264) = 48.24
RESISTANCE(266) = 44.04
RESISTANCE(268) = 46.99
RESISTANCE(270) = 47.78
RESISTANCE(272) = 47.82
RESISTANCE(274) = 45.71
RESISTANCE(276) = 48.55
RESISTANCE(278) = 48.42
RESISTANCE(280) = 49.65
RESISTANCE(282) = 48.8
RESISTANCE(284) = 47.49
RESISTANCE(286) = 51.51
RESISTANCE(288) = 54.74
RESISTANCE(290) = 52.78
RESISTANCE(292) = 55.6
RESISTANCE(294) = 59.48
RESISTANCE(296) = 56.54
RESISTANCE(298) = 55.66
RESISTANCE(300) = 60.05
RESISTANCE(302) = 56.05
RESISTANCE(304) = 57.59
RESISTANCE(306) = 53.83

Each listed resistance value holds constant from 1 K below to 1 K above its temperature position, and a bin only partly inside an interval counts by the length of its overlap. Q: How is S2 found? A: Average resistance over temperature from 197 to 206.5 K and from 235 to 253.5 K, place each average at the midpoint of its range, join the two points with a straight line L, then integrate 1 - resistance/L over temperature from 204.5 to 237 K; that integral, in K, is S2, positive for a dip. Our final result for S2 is 2.32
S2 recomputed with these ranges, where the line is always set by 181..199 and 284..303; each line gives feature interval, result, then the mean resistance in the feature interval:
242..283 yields 7.7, 44.8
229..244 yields 4.6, 38.2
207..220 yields 2.9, 42.5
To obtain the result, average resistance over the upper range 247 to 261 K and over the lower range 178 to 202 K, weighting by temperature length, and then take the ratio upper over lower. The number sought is 0.79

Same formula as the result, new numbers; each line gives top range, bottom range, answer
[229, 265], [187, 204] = 0.78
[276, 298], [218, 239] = 1.34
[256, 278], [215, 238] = 1.17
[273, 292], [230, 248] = 1.28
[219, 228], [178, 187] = 0.77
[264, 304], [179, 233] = 1.10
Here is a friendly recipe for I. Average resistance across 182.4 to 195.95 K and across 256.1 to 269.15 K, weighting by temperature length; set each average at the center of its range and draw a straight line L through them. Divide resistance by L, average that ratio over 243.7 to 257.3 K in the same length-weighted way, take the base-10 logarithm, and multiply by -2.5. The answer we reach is 0.12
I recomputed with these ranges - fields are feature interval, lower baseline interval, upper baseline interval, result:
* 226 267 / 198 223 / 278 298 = 0.172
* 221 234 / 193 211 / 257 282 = 0.200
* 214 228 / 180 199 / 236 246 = 0.116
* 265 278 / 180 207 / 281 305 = 0.155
